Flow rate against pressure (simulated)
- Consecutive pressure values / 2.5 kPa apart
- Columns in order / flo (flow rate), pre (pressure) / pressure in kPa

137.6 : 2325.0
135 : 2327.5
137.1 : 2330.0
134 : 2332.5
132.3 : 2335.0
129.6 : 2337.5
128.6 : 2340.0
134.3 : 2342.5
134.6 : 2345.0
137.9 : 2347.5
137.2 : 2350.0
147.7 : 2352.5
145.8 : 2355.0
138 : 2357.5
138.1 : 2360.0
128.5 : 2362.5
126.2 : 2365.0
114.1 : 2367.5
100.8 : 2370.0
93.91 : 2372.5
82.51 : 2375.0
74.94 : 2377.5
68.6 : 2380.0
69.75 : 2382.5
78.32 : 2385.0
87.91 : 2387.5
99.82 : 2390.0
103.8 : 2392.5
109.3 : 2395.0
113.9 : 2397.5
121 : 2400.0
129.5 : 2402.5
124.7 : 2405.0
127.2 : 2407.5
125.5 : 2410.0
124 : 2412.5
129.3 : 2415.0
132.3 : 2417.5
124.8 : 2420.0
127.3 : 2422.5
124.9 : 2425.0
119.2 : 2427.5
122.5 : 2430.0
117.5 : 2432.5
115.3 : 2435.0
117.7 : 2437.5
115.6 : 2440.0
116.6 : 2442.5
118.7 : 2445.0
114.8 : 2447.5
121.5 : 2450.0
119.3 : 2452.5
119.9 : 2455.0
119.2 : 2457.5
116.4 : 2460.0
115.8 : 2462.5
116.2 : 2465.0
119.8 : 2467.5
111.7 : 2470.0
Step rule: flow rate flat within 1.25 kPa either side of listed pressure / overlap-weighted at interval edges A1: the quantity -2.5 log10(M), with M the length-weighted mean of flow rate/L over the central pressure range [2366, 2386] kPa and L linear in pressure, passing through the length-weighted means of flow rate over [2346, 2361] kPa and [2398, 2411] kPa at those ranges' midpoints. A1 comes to 0.48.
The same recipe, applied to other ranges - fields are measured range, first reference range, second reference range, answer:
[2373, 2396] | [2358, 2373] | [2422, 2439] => 0.36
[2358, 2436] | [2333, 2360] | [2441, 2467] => 0.14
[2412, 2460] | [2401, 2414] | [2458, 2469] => 0.01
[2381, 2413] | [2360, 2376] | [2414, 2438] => 0.09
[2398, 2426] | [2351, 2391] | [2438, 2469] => -0.13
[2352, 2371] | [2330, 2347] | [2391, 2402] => -0.04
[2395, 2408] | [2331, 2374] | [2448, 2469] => 0.02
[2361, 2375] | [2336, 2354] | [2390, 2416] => 0.17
